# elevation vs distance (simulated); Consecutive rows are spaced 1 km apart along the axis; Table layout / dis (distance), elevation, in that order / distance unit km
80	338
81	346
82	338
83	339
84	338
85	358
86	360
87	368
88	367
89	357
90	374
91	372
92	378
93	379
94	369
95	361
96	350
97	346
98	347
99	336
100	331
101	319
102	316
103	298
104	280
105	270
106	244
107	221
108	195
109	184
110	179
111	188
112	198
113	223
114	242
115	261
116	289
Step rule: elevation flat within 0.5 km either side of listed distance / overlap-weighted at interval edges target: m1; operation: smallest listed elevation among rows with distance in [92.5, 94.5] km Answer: 369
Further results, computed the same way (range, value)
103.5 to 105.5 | 270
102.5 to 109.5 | 184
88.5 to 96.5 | 350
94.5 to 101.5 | 319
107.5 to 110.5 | 179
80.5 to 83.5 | 338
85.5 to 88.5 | 360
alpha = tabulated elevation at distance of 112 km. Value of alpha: 198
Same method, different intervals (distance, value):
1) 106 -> 244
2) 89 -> 357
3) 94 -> 369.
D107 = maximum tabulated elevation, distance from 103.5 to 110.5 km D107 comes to 280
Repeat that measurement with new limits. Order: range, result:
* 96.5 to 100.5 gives 347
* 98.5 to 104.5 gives 336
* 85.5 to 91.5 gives 374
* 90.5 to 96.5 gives 379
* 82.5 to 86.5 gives 360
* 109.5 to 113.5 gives 223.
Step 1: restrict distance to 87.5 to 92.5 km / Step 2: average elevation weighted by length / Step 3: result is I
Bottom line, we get 370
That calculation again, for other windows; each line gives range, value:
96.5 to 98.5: 346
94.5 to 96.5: 356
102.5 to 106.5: 273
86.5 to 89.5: 364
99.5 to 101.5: 325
